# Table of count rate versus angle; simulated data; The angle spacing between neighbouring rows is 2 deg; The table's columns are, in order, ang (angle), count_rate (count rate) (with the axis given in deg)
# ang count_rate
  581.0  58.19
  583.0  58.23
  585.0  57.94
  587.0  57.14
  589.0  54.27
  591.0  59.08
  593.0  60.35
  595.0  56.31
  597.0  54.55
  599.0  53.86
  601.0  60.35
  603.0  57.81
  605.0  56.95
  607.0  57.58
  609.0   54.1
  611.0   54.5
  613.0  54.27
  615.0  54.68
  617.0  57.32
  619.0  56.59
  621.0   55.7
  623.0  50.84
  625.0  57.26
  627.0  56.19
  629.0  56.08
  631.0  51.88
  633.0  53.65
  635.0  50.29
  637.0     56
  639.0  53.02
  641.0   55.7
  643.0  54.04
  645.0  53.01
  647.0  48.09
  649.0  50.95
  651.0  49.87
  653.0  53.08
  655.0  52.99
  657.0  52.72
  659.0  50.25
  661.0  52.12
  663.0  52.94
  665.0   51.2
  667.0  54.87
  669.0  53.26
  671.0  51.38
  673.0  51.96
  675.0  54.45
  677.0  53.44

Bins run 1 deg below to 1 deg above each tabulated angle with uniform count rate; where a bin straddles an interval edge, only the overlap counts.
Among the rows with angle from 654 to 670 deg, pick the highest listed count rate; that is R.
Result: 54.87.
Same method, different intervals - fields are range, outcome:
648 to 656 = 53.08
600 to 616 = 60.35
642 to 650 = 54.04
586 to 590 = 57.14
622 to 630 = 57.26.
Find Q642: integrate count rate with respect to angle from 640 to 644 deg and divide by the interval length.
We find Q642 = 54.9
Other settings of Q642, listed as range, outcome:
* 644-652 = 50.5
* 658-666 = 51.6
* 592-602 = 57.1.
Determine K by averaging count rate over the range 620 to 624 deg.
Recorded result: 53.3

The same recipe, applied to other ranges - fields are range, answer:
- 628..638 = 53.6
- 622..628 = 54.8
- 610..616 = 54.5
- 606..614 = 55.1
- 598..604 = 57.3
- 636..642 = 54.9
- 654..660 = 52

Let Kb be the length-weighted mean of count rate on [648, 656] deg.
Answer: 51.7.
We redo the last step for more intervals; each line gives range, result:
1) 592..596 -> 58.3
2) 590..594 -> 59.7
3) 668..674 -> 52.2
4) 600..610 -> 57.4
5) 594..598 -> 55.4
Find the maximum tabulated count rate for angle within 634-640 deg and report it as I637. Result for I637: 56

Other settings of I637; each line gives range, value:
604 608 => 57.58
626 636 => 56.19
